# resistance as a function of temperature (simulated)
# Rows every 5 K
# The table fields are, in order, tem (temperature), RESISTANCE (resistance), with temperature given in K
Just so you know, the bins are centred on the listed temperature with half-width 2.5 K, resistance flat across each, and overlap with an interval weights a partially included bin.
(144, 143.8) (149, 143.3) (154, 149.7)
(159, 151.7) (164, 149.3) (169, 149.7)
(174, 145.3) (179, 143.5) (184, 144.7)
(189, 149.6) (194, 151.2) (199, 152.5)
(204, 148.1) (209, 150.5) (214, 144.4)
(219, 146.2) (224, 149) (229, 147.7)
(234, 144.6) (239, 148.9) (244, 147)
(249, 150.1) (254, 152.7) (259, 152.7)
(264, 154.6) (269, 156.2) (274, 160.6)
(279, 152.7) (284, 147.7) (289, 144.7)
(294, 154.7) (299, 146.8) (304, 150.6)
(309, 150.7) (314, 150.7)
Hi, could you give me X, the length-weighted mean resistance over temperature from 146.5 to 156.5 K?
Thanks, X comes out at 146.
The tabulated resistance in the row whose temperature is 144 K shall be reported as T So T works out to 143.8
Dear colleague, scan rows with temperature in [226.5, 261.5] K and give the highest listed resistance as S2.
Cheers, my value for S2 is 152.7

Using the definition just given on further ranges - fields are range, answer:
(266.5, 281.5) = 160.6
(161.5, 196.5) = 151.2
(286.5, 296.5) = 154.7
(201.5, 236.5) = 150.5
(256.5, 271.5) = 156.2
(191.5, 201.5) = 152.5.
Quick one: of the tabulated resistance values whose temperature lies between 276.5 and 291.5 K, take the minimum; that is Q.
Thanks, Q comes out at 144.7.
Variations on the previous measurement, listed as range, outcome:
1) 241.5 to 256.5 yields 147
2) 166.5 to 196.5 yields 143.5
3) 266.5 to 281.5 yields 152.7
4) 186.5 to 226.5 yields 144.4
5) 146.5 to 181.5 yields 143.3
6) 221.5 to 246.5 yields 144.6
